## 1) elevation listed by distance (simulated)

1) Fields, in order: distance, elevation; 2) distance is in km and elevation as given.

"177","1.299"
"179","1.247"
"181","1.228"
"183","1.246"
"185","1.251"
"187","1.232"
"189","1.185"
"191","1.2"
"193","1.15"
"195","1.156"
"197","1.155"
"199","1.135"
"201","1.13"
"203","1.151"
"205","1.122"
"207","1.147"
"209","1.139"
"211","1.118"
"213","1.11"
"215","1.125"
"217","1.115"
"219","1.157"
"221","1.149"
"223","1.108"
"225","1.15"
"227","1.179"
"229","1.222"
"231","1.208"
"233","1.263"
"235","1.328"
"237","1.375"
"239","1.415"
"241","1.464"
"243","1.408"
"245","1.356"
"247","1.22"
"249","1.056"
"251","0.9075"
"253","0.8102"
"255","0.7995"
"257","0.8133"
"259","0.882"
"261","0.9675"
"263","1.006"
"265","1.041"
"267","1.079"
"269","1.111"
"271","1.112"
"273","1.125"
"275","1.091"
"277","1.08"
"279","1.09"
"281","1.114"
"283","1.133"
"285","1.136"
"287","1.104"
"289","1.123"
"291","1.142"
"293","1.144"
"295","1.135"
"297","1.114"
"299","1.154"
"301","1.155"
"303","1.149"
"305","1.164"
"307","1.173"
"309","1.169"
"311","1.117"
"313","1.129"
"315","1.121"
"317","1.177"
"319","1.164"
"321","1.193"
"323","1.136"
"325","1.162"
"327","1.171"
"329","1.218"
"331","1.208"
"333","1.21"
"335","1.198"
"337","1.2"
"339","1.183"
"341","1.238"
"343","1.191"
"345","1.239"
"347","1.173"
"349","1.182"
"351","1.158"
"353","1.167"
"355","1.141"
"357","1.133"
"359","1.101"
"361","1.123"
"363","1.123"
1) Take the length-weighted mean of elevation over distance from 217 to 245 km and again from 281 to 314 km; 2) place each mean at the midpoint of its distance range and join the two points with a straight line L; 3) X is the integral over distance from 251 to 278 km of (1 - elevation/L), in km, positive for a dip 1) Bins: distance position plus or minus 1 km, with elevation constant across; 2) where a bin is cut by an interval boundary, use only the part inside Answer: 4.7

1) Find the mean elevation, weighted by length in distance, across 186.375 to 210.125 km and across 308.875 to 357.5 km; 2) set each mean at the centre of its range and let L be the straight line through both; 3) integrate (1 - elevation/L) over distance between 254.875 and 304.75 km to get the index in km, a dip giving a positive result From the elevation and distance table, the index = 3.9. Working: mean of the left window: 1.16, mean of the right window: 1.18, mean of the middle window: 1.08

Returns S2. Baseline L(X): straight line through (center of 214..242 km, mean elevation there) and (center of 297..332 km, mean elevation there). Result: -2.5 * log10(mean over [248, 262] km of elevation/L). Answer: 0.333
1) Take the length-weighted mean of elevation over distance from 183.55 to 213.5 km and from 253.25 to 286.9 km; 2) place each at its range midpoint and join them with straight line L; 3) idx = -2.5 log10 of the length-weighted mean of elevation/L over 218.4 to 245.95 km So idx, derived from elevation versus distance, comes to -0.158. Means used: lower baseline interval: 1.16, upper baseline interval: 1.03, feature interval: 1.27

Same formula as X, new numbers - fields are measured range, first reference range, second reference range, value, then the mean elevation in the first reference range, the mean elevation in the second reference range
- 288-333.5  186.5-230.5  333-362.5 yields 0.42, 1.15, 1.17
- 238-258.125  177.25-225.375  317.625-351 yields 0.86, 1.17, 1.19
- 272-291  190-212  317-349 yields 0.99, 1.15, 1.19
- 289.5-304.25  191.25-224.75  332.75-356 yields 0.37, 1.14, 1.19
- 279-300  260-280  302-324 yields -0.38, 1.07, 1.15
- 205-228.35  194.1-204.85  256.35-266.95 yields -0.96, 1.14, 0.958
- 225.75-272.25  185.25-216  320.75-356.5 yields 1.30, 1.15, 1.19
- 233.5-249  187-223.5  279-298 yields -2.82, 1.14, 1.13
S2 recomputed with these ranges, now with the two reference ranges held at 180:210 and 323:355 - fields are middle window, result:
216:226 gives 0.039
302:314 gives 0.034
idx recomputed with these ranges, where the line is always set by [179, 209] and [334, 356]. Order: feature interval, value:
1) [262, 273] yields 0.10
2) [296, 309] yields 0.03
